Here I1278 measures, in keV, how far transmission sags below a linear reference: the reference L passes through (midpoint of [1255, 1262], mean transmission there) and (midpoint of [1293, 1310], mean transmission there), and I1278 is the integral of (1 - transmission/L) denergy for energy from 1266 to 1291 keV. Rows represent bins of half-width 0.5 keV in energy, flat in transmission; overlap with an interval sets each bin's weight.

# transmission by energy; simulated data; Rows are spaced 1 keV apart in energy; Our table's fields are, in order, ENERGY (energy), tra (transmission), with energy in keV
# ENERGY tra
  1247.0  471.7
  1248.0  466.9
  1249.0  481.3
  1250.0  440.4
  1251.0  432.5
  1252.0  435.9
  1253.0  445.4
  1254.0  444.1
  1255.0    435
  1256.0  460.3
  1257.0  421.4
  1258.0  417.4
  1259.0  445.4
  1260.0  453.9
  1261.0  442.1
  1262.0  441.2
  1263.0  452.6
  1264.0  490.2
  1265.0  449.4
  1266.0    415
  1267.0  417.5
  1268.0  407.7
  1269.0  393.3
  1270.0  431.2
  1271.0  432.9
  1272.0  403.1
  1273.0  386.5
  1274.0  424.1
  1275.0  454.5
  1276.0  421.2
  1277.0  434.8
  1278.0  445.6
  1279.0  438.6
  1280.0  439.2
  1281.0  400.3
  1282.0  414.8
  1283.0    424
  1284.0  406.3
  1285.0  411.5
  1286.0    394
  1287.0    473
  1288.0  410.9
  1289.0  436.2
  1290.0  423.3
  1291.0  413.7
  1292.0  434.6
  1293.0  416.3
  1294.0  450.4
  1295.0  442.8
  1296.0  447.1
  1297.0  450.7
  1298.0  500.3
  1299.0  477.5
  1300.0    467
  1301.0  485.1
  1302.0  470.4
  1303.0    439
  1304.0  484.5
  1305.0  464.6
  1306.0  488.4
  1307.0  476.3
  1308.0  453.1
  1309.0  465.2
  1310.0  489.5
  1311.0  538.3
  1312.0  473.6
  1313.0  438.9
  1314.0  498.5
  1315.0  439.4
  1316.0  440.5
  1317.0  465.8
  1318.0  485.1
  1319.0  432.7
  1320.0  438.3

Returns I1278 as 1.7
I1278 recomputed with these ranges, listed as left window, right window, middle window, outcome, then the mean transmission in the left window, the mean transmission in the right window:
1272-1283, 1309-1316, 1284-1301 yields 0.2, 425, 476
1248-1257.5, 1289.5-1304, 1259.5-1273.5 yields 0.6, 445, 452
